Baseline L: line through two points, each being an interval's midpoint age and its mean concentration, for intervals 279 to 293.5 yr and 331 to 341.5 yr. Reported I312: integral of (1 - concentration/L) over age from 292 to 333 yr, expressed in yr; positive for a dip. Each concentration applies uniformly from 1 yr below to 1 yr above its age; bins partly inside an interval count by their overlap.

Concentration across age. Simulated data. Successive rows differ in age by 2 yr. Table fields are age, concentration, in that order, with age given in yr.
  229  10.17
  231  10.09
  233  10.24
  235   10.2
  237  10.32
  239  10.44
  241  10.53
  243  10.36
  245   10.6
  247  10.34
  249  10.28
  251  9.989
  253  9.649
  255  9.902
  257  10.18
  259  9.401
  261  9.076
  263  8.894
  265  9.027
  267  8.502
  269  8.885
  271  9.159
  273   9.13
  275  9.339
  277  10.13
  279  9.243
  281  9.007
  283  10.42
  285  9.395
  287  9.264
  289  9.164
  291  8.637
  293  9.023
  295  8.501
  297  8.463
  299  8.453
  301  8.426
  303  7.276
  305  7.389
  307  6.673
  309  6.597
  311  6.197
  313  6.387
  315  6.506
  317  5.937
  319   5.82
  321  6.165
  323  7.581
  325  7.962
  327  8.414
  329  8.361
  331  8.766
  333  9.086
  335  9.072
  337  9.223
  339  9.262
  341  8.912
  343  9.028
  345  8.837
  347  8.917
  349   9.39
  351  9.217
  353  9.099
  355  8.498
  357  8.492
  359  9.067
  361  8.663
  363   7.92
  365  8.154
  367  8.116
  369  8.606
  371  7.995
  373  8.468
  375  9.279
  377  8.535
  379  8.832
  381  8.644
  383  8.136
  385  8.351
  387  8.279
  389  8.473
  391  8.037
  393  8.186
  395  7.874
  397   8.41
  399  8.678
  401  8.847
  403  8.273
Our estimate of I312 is 7.57 yr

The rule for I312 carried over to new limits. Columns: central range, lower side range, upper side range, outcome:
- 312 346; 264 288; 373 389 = 3.64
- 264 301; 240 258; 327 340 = 2.35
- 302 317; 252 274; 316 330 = 1.93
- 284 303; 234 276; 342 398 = 1.22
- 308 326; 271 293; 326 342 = 4.91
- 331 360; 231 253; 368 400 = -0.23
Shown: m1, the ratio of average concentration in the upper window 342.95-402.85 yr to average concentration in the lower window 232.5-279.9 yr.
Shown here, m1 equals 0.88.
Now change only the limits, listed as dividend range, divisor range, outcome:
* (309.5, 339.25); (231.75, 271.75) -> 0.77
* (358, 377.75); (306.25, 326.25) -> 1.28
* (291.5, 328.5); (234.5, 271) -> 0.75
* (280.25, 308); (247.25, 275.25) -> 0.91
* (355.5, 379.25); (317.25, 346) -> 1.03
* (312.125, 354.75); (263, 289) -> 0.88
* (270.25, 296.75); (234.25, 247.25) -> 0.89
